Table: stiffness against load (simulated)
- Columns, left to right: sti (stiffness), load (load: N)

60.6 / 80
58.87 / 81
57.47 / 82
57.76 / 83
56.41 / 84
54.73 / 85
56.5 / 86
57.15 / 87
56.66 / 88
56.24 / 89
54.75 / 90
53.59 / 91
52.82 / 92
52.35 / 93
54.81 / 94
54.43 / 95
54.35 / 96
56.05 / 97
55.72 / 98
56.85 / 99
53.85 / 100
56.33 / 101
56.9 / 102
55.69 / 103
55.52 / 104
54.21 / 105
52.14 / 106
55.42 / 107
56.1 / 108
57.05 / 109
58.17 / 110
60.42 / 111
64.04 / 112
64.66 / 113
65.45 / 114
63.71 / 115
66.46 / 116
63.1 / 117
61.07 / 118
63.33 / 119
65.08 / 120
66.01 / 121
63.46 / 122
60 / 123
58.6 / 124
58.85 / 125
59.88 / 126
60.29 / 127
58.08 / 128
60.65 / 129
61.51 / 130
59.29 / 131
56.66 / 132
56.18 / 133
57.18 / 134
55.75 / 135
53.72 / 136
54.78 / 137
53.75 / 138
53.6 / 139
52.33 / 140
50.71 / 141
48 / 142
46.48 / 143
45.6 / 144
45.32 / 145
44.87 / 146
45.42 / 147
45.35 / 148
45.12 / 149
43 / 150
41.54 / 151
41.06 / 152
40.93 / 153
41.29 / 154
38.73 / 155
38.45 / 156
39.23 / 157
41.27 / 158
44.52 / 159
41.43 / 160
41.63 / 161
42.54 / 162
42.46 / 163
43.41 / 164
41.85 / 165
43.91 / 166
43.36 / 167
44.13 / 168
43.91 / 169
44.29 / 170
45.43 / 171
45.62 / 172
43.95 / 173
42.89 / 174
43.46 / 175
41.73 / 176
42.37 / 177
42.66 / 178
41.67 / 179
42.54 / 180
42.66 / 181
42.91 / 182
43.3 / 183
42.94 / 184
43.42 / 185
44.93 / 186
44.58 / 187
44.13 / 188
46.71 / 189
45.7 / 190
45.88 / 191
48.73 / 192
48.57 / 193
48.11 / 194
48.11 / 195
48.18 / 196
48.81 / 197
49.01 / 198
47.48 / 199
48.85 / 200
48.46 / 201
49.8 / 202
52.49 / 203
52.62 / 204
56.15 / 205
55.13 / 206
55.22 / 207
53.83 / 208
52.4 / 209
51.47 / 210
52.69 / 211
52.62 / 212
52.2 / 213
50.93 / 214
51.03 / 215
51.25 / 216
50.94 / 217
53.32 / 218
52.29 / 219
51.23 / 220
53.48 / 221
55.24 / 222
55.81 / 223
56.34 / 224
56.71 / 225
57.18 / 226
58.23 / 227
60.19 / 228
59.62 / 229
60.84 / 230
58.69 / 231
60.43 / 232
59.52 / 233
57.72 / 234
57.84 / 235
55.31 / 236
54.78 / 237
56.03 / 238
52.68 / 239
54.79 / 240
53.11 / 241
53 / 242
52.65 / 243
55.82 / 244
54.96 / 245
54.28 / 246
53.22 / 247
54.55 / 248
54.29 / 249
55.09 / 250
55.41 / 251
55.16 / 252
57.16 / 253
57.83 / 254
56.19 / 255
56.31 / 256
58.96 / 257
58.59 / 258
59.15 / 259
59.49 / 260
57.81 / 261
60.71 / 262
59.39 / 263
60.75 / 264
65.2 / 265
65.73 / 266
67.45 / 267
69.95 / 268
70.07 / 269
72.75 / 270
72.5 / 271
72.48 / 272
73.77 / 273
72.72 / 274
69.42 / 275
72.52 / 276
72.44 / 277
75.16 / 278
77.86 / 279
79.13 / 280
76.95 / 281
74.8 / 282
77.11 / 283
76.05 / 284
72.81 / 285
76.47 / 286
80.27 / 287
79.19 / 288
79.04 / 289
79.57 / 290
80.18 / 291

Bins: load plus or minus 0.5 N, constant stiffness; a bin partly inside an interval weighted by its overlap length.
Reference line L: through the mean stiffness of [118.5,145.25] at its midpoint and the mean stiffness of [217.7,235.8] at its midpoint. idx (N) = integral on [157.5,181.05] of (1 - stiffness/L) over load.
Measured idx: 5.7 N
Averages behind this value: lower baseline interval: 56.6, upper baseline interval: 56.9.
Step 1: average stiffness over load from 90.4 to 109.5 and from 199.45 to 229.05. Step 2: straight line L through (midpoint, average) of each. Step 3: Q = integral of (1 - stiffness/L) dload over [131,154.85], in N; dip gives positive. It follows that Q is 2.5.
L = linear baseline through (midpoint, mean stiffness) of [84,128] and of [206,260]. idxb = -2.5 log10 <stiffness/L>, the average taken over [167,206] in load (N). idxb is 0.22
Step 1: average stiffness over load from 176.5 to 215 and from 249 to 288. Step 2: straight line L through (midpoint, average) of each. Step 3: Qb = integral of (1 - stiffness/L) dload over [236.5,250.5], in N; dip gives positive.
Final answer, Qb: 1.5 N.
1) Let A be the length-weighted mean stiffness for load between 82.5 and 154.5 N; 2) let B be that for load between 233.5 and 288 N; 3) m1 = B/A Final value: 1.15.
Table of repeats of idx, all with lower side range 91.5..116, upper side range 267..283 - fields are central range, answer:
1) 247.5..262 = 2.9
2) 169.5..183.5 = 4.5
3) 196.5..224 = 6.2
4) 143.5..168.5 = 7.8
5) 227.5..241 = 2.4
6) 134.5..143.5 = 1.2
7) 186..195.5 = 2.7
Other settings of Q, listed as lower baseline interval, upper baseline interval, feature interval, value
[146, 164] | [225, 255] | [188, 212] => -0.2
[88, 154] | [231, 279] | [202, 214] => 1.2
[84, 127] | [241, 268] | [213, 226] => 1.0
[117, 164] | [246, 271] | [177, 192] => 2.9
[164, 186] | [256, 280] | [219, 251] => 1.5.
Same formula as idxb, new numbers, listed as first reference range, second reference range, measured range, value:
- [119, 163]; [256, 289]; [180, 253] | 0.18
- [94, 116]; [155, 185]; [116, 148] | -0.09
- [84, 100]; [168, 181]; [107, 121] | -0.19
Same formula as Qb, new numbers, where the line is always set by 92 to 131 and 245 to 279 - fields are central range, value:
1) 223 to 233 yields 0.56 N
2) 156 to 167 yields 3.31 N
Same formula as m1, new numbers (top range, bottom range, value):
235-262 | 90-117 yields 0.97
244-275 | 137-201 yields 1.37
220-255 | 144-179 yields 1.31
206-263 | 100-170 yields 1.06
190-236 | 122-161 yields 1.06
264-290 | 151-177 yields 1.73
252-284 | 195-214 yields 1.30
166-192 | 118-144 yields 0.77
